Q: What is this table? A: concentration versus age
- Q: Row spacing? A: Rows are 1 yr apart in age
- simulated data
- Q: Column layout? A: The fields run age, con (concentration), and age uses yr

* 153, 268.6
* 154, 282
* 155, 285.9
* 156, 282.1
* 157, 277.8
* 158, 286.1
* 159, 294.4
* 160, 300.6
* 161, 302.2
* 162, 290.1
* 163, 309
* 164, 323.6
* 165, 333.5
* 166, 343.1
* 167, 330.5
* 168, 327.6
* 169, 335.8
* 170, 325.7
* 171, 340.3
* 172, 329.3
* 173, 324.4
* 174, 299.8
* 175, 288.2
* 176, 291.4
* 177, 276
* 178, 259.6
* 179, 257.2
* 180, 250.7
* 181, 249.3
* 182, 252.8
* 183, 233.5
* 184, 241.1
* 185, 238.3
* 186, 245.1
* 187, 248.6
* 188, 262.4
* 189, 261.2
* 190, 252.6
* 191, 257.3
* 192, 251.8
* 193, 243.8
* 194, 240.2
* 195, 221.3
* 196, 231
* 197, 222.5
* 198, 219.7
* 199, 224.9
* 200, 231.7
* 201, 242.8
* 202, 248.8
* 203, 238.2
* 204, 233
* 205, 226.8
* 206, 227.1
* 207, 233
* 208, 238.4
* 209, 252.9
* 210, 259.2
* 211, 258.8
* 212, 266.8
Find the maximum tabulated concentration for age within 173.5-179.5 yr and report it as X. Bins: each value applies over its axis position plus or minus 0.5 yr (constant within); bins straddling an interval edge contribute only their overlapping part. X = 299.8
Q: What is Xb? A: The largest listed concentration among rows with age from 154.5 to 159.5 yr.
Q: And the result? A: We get 294.4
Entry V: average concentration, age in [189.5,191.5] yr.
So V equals 255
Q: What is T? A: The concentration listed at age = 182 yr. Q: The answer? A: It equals 252.8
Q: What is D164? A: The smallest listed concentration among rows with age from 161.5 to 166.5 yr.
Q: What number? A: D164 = 290.1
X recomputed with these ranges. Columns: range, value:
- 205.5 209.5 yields 252.9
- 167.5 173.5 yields 340.3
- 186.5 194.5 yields 262.4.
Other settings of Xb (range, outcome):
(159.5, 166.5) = 343.1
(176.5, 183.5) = 276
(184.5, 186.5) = 245.1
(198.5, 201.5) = 242.8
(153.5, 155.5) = 285.9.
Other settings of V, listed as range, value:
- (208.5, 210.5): 256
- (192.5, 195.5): 235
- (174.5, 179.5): 274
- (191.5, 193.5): 248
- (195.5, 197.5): 227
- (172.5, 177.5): 296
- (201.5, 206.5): 235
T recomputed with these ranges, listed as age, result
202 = 248.8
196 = 231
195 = 221.3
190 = 252.6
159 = 294.4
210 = 259.2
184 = 241.1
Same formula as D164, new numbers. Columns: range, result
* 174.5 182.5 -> 249.3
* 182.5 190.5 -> 233.5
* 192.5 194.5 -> 240.2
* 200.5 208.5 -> 226.8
